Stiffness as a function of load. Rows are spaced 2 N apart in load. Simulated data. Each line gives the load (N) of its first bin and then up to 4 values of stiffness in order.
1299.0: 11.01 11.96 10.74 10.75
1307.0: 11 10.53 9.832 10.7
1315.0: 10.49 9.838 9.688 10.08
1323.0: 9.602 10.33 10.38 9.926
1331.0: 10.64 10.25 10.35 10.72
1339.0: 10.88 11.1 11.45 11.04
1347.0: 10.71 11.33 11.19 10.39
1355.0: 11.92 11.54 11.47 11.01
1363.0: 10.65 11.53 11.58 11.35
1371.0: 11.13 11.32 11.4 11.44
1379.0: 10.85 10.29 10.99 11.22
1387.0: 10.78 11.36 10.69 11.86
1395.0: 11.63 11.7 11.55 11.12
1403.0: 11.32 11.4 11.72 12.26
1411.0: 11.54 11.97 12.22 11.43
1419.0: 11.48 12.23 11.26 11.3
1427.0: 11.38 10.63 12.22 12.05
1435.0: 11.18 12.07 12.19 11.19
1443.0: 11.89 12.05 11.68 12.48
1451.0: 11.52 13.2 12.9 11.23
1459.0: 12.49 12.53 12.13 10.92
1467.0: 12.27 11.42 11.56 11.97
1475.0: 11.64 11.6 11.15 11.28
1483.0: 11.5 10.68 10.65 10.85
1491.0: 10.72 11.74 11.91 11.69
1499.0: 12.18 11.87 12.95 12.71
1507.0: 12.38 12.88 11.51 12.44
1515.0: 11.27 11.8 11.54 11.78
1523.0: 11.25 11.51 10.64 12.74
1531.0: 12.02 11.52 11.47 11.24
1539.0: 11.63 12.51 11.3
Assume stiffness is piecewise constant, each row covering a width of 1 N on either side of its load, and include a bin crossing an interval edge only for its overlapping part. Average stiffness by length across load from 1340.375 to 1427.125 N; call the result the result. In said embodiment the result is 11.3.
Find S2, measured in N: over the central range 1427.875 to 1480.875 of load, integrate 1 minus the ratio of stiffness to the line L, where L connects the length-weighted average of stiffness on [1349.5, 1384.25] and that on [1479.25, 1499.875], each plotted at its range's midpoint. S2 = -2.7 N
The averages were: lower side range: 11.2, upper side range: 11.3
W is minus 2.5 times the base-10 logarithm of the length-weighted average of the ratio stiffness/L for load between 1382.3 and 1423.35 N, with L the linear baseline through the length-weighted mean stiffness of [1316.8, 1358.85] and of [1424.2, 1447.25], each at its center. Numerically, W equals -0.02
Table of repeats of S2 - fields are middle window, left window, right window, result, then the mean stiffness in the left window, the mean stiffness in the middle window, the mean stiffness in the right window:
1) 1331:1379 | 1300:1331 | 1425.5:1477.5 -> -1.2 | 10.4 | 11.1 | 11.9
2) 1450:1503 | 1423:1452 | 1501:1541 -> 0.3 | 11.7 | 11.7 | 11.9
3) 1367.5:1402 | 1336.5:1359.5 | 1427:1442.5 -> 0.4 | 11.1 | 11.2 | 11.6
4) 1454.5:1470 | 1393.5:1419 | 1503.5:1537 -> -0.3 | 11.7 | 12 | 11.8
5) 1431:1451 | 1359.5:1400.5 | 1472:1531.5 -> -0.7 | 11.2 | 11.9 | 11.7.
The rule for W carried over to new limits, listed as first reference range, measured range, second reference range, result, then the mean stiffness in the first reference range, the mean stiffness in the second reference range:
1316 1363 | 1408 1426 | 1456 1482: -0.04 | 10.7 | 11.7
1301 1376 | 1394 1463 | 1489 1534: -0.04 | 10.8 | 11.8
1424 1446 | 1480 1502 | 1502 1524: 0.05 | 11.7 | 12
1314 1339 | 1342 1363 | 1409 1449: -0.06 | 10.2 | 11.7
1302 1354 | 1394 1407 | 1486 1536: -0.04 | 10.5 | 11.8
